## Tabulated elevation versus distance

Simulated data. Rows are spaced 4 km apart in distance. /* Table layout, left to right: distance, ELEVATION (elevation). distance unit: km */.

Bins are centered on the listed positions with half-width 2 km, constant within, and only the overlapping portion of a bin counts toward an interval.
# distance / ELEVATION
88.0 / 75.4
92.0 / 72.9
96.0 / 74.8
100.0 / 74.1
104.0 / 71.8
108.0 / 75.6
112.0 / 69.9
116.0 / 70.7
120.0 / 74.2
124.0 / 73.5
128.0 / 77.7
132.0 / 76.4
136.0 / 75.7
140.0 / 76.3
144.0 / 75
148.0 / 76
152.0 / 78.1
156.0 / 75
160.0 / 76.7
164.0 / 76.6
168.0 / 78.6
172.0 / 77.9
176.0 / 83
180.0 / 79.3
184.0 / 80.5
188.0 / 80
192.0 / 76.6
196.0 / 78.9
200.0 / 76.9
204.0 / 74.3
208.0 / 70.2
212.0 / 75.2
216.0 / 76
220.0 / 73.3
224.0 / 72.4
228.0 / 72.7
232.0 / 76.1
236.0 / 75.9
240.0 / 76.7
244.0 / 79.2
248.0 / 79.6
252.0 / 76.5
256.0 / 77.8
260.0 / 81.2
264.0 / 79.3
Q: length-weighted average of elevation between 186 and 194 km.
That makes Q 78.3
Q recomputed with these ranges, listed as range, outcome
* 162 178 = 79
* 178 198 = 79.1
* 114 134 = 74.5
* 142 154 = 76.4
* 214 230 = 73.6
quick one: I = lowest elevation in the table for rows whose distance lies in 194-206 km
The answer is 74.3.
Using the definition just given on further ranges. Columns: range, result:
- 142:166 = 75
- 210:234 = 72.4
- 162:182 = 76.6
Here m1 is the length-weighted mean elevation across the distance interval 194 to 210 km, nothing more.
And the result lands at 75.1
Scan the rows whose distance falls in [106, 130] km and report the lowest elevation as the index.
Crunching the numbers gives 69.9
